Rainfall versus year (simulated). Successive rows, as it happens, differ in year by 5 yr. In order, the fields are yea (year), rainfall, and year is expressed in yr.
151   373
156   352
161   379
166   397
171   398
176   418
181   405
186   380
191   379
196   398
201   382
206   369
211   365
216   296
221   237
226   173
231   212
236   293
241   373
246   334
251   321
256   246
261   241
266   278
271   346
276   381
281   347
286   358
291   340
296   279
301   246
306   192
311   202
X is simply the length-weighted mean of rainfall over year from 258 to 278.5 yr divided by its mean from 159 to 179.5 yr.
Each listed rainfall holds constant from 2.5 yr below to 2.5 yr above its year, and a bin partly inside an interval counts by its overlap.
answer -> 0.78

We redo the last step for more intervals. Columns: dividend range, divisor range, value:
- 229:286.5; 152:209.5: 0.80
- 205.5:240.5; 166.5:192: 0.70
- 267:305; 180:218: 0.86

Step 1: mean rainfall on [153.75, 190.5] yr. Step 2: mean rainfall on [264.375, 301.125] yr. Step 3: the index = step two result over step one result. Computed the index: 0.84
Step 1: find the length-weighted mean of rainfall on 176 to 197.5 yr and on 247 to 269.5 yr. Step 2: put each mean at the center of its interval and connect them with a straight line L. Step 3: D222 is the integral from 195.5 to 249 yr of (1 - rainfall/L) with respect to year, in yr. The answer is 4.4 yr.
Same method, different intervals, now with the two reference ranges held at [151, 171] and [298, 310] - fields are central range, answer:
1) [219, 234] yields 4.7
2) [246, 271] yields -1.4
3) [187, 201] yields -1.8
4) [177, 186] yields -1.1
